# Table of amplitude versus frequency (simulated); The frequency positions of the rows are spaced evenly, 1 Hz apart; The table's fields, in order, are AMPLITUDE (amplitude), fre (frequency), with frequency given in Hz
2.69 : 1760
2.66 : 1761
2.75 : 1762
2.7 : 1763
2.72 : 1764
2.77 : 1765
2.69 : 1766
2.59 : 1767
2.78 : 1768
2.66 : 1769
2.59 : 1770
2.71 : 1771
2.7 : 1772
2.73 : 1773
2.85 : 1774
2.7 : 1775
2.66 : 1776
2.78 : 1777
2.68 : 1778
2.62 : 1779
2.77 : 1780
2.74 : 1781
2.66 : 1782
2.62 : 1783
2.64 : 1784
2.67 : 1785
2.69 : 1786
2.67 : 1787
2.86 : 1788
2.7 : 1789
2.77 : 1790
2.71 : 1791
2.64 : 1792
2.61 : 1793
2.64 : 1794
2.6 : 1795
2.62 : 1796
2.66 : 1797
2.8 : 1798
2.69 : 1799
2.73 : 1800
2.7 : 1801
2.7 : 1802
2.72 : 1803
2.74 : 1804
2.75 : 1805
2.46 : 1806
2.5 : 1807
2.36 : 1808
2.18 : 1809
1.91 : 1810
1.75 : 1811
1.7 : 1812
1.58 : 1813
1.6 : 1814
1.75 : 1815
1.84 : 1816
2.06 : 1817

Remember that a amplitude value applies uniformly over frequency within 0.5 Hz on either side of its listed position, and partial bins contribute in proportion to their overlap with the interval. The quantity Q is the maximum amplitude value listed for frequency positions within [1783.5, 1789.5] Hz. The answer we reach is 2.86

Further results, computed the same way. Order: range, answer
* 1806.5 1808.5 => 2.5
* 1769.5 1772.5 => 2.71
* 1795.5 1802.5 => 2.8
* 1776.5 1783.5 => 2.78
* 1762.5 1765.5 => 2.77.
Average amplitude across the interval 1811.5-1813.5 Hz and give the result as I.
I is 1.64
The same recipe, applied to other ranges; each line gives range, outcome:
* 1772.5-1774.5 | 2.79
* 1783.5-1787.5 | 2.67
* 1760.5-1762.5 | 2.71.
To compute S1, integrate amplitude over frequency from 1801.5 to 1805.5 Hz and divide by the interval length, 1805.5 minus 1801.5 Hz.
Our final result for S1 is 2.73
